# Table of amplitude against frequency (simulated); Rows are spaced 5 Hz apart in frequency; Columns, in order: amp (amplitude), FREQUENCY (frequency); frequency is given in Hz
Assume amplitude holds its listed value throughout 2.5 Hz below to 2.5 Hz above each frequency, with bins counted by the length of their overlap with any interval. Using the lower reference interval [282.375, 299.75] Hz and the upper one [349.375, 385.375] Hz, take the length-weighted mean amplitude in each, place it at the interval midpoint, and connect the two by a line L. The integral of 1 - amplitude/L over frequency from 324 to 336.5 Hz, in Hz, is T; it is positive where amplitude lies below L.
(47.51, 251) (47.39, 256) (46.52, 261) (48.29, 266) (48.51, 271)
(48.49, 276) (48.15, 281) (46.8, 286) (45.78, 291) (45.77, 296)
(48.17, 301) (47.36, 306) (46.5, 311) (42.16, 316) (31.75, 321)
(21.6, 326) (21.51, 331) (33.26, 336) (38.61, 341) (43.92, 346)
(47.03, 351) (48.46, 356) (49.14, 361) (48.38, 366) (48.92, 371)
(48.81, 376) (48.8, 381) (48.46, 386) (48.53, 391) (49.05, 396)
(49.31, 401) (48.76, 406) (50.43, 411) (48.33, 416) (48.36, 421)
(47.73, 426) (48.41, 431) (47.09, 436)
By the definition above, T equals 6.1 Hz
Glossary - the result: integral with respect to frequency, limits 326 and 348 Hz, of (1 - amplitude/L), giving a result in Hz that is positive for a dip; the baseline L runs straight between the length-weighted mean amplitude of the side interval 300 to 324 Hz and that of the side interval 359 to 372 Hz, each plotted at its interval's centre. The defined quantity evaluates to 6.2 Hz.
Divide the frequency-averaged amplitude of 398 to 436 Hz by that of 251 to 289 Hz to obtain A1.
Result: 1.02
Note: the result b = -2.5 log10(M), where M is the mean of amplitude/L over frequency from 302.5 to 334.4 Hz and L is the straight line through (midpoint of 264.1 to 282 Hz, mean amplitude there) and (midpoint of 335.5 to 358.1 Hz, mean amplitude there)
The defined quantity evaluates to 0.26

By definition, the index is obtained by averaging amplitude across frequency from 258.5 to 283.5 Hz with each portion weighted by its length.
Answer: 48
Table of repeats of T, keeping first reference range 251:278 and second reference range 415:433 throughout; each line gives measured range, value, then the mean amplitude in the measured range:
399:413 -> -0.39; 49.5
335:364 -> 2.41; 44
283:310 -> 0.62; 46.8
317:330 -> 5.44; 27.9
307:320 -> 1.27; 43.2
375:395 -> -0.24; 48.7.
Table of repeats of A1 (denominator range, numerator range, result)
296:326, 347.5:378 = 1.16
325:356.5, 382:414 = 1.35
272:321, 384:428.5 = 1.06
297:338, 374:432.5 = 1.32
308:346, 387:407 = 1.42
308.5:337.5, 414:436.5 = 1.47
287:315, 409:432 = 1.05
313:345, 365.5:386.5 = 1.51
